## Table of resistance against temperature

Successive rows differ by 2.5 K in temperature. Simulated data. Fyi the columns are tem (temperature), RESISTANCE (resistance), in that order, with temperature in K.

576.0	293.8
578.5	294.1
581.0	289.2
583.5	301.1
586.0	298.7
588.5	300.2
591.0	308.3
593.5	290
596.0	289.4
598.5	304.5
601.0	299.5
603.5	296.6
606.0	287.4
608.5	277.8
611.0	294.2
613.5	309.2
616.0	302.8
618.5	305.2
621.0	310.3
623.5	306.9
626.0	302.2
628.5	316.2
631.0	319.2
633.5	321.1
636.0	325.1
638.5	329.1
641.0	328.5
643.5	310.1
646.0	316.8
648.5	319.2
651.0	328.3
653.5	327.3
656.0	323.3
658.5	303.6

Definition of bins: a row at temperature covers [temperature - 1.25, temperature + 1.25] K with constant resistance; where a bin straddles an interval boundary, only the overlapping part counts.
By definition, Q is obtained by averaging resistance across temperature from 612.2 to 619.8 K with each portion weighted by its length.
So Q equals 306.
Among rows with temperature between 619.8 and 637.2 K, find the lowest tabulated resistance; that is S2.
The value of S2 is 302.2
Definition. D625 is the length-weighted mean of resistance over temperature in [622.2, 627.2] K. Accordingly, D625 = 305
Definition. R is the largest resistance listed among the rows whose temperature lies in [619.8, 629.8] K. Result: 316.2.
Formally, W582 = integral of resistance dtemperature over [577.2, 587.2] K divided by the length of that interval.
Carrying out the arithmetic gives 296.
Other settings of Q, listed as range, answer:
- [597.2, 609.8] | 293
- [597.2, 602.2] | 302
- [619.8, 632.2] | 311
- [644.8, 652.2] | 321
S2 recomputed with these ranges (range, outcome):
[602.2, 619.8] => 277.8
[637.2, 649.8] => 310.1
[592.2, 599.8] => 289.4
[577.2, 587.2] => 289.2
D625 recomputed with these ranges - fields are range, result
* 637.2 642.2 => 329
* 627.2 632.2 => 318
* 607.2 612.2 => 286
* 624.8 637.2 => 317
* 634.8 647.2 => 322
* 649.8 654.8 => 328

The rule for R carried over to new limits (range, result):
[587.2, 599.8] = 308.3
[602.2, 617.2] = 309.2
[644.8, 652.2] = 328.3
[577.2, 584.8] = 301.1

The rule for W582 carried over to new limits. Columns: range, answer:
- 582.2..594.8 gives 300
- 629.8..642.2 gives 325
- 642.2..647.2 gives 314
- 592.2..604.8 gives 296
